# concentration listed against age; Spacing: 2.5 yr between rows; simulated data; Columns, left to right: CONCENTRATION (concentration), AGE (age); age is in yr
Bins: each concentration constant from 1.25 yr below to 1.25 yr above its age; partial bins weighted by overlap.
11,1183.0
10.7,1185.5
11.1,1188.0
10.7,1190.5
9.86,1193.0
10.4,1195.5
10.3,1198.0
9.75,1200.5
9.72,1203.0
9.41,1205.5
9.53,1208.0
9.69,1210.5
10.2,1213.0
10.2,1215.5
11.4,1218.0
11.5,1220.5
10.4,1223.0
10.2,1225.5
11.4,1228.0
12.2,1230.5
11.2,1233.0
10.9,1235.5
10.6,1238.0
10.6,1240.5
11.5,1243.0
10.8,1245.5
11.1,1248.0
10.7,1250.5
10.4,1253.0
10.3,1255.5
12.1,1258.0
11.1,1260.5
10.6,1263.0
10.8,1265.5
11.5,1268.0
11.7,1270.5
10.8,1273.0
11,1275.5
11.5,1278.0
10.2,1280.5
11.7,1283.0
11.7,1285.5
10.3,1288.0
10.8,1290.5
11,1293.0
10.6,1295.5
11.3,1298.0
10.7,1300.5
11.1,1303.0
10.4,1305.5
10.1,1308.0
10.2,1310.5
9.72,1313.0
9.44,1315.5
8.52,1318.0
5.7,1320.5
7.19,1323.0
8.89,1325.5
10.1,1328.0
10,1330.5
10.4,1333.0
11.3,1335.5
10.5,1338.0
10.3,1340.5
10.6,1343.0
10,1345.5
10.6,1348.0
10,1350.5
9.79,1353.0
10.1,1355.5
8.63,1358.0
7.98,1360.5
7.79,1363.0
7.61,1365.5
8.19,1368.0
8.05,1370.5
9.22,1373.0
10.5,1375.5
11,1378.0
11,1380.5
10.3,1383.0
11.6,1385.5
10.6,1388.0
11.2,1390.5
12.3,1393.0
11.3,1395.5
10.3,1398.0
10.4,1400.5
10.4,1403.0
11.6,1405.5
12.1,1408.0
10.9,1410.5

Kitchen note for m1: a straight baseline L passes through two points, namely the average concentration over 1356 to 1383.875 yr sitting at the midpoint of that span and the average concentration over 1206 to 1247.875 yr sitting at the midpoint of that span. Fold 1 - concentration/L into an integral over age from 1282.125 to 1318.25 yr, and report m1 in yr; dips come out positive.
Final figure -2.3 yr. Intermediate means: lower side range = 10.8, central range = 10.5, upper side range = 9.13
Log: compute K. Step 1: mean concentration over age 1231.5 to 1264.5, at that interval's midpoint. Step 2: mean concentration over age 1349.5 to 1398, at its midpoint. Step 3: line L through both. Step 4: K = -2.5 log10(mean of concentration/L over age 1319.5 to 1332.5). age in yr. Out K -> 0.20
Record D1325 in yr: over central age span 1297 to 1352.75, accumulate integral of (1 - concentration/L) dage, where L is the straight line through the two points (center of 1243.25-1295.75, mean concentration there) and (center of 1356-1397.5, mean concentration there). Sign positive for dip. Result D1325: 2.9 yr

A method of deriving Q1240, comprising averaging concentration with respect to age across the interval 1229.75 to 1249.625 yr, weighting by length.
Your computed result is 11.1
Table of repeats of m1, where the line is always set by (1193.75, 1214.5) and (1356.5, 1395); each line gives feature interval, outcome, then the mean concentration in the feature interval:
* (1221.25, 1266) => -4.97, 10.9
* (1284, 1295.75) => -1.32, 10.9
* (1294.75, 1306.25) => -1.21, 10.8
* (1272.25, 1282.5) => -1.16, 10.9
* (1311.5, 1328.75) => 2.31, 8.49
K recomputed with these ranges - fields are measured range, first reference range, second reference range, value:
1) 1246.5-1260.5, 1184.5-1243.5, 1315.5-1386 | -0.07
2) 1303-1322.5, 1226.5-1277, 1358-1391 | 0.12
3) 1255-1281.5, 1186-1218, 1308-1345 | -0.13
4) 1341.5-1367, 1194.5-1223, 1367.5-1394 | 0.12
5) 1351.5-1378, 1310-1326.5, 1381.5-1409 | 0.13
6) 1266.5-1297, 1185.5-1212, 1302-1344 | -0.13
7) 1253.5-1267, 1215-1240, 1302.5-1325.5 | -0.07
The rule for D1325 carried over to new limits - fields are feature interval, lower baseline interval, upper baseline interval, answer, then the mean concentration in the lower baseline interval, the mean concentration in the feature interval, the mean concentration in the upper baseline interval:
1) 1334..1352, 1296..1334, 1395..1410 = -0.7 yr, 9.6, 10.5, 11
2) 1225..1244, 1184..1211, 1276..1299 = -1.1 yr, 10.1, 11.1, 11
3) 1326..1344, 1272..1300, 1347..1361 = -0.8 yr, 11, 10.4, 9.58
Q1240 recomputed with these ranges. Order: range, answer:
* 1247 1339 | 10.4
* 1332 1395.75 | 10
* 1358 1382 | 9.03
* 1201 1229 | 10.3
